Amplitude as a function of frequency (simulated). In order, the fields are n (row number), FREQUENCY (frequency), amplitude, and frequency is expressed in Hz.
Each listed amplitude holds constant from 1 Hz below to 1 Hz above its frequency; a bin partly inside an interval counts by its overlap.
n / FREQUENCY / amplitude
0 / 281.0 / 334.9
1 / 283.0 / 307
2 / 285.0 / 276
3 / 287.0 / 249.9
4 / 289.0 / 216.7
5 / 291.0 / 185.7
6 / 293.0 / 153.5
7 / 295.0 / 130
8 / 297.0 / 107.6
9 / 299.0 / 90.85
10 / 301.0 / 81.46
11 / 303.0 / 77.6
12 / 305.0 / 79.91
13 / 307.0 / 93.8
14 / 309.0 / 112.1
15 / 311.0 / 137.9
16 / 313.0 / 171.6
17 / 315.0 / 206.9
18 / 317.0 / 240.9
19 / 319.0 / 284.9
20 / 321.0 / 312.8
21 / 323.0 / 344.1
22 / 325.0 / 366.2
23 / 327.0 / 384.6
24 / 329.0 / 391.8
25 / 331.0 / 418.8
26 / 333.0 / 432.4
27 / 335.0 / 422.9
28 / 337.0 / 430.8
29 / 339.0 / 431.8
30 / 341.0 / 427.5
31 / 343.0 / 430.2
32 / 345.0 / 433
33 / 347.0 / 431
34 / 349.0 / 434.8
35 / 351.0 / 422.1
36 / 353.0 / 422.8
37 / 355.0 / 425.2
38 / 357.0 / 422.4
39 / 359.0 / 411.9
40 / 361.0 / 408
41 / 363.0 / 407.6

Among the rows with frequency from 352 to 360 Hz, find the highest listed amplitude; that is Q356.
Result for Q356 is 425.2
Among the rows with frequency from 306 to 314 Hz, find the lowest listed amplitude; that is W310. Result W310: 93.8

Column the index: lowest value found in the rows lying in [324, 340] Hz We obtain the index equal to 366.2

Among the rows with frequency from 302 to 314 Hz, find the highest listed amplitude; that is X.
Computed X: 171.6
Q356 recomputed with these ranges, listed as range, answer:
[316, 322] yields 312.8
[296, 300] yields 107.6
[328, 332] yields 418.8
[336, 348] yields 433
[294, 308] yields 130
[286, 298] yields 249.9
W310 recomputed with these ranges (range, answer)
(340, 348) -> 427.5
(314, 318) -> 206.9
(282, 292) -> 185.7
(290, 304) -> 77.6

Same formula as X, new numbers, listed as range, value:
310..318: 240.9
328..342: 432.4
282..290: 307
